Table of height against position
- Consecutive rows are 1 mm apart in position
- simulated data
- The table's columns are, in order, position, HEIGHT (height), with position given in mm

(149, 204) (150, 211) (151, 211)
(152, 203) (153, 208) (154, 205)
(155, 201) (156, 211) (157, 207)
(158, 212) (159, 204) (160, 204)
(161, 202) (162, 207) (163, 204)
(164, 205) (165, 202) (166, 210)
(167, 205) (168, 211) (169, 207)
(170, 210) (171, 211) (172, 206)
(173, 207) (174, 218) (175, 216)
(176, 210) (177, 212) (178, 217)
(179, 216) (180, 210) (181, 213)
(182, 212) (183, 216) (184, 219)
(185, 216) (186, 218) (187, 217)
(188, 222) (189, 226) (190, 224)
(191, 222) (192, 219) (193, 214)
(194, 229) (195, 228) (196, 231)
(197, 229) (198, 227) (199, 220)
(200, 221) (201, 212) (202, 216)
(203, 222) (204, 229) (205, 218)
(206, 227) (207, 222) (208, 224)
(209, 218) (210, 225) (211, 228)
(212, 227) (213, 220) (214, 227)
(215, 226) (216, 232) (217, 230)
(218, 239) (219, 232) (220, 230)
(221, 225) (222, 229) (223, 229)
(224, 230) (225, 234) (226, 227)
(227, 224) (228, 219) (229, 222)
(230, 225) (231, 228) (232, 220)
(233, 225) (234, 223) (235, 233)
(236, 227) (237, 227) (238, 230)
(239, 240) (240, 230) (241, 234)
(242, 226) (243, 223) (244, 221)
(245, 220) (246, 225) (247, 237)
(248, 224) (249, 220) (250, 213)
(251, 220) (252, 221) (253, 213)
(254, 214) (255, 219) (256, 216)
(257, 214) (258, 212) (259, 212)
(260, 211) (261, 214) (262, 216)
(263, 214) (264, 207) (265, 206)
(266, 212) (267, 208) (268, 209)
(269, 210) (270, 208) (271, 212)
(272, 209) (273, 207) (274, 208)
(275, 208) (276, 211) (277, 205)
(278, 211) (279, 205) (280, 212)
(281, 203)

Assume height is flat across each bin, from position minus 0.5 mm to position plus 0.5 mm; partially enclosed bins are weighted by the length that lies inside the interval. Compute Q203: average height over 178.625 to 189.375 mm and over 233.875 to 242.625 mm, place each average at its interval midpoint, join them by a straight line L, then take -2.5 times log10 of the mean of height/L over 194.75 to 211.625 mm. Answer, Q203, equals -0.01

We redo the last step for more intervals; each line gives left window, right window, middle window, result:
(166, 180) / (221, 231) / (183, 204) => -0.02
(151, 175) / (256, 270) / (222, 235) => -0.08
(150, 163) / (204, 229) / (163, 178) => 0.01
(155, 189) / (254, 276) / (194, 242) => -0.08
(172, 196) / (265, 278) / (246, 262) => -0.04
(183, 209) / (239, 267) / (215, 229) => -0.04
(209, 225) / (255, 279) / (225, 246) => -0.02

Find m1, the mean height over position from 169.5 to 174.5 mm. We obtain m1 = 210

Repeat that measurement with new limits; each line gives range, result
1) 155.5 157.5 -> 209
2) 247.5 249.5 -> 222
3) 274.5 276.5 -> 210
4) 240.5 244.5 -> 226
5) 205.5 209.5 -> 223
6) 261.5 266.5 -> 211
